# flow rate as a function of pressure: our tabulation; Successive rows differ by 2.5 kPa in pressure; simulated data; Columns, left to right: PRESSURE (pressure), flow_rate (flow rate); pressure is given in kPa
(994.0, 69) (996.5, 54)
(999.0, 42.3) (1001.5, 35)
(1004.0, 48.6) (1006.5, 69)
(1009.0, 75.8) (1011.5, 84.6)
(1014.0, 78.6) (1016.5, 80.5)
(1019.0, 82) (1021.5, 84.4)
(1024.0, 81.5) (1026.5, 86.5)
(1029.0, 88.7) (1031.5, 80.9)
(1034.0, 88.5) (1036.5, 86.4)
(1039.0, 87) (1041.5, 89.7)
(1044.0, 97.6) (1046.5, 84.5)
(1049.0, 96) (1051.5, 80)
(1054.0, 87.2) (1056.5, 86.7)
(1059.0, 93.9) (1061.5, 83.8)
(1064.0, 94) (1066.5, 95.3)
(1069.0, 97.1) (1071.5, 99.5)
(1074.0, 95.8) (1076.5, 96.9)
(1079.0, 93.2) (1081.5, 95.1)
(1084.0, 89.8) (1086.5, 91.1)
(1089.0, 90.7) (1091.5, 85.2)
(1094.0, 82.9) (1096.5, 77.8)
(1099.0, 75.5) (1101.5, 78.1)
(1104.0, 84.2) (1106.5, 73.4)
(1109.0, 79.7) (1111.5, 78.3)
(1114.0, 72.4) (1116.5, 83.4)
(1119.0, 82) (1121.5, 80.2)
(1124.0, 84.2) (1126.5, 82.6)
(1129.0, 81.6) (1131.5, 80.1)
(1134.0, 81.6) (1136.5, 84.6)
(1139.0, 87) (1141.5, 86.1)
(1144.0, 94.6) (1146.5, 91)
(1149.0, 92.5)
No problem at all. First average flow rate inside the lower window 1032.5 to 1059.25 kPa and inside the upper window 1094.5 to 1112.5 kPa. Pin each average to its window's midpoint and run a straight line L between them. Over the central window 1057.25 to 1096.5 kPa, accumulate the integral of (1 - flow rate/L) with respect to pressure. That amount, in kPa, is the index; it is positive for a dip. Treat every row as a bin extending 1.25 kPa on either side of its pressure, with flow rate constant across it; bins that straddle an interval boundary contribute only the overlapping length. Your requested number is -4.1 kPa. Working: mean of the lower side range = 88.6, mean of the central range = 91.8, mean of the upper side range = 78.3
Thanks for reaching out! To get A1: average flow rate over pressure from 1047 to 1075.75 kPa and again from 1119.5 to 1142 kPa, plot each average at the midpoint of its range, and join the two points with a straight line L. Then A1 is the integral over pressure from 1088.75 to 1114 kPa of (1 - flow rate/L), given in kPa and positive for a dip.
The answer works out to 2.0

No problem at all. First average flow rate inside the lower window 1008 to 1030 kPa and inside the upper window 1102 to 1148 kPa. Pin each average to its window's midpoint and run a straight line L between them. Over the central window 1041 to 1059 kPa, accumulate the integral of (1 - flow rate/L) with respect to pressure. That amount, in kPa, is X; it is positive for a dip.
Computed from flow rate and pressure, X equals -1.44 kPa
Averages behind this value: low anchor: 82.5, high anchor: 82.6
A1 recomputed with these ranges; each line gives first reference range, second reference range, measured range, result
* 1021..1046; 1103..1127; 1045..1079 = -2.9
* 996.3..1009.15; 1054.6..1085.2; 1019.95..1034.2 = -3.8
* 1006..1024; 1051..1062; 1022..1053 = -1.3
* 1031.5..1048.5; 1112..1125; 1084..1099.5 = -0.3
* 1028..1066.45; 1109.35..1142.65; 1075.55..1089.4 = -1.2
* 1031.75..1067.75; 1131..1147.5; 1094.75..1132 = 3.3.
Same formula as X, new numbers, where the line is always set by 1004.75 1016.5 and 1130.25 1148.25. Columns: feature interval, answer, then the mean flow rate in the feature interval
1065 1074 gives -1.8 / 97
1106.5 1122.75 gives 1.1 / 78.9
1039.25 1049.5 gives -1.6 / 91.2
